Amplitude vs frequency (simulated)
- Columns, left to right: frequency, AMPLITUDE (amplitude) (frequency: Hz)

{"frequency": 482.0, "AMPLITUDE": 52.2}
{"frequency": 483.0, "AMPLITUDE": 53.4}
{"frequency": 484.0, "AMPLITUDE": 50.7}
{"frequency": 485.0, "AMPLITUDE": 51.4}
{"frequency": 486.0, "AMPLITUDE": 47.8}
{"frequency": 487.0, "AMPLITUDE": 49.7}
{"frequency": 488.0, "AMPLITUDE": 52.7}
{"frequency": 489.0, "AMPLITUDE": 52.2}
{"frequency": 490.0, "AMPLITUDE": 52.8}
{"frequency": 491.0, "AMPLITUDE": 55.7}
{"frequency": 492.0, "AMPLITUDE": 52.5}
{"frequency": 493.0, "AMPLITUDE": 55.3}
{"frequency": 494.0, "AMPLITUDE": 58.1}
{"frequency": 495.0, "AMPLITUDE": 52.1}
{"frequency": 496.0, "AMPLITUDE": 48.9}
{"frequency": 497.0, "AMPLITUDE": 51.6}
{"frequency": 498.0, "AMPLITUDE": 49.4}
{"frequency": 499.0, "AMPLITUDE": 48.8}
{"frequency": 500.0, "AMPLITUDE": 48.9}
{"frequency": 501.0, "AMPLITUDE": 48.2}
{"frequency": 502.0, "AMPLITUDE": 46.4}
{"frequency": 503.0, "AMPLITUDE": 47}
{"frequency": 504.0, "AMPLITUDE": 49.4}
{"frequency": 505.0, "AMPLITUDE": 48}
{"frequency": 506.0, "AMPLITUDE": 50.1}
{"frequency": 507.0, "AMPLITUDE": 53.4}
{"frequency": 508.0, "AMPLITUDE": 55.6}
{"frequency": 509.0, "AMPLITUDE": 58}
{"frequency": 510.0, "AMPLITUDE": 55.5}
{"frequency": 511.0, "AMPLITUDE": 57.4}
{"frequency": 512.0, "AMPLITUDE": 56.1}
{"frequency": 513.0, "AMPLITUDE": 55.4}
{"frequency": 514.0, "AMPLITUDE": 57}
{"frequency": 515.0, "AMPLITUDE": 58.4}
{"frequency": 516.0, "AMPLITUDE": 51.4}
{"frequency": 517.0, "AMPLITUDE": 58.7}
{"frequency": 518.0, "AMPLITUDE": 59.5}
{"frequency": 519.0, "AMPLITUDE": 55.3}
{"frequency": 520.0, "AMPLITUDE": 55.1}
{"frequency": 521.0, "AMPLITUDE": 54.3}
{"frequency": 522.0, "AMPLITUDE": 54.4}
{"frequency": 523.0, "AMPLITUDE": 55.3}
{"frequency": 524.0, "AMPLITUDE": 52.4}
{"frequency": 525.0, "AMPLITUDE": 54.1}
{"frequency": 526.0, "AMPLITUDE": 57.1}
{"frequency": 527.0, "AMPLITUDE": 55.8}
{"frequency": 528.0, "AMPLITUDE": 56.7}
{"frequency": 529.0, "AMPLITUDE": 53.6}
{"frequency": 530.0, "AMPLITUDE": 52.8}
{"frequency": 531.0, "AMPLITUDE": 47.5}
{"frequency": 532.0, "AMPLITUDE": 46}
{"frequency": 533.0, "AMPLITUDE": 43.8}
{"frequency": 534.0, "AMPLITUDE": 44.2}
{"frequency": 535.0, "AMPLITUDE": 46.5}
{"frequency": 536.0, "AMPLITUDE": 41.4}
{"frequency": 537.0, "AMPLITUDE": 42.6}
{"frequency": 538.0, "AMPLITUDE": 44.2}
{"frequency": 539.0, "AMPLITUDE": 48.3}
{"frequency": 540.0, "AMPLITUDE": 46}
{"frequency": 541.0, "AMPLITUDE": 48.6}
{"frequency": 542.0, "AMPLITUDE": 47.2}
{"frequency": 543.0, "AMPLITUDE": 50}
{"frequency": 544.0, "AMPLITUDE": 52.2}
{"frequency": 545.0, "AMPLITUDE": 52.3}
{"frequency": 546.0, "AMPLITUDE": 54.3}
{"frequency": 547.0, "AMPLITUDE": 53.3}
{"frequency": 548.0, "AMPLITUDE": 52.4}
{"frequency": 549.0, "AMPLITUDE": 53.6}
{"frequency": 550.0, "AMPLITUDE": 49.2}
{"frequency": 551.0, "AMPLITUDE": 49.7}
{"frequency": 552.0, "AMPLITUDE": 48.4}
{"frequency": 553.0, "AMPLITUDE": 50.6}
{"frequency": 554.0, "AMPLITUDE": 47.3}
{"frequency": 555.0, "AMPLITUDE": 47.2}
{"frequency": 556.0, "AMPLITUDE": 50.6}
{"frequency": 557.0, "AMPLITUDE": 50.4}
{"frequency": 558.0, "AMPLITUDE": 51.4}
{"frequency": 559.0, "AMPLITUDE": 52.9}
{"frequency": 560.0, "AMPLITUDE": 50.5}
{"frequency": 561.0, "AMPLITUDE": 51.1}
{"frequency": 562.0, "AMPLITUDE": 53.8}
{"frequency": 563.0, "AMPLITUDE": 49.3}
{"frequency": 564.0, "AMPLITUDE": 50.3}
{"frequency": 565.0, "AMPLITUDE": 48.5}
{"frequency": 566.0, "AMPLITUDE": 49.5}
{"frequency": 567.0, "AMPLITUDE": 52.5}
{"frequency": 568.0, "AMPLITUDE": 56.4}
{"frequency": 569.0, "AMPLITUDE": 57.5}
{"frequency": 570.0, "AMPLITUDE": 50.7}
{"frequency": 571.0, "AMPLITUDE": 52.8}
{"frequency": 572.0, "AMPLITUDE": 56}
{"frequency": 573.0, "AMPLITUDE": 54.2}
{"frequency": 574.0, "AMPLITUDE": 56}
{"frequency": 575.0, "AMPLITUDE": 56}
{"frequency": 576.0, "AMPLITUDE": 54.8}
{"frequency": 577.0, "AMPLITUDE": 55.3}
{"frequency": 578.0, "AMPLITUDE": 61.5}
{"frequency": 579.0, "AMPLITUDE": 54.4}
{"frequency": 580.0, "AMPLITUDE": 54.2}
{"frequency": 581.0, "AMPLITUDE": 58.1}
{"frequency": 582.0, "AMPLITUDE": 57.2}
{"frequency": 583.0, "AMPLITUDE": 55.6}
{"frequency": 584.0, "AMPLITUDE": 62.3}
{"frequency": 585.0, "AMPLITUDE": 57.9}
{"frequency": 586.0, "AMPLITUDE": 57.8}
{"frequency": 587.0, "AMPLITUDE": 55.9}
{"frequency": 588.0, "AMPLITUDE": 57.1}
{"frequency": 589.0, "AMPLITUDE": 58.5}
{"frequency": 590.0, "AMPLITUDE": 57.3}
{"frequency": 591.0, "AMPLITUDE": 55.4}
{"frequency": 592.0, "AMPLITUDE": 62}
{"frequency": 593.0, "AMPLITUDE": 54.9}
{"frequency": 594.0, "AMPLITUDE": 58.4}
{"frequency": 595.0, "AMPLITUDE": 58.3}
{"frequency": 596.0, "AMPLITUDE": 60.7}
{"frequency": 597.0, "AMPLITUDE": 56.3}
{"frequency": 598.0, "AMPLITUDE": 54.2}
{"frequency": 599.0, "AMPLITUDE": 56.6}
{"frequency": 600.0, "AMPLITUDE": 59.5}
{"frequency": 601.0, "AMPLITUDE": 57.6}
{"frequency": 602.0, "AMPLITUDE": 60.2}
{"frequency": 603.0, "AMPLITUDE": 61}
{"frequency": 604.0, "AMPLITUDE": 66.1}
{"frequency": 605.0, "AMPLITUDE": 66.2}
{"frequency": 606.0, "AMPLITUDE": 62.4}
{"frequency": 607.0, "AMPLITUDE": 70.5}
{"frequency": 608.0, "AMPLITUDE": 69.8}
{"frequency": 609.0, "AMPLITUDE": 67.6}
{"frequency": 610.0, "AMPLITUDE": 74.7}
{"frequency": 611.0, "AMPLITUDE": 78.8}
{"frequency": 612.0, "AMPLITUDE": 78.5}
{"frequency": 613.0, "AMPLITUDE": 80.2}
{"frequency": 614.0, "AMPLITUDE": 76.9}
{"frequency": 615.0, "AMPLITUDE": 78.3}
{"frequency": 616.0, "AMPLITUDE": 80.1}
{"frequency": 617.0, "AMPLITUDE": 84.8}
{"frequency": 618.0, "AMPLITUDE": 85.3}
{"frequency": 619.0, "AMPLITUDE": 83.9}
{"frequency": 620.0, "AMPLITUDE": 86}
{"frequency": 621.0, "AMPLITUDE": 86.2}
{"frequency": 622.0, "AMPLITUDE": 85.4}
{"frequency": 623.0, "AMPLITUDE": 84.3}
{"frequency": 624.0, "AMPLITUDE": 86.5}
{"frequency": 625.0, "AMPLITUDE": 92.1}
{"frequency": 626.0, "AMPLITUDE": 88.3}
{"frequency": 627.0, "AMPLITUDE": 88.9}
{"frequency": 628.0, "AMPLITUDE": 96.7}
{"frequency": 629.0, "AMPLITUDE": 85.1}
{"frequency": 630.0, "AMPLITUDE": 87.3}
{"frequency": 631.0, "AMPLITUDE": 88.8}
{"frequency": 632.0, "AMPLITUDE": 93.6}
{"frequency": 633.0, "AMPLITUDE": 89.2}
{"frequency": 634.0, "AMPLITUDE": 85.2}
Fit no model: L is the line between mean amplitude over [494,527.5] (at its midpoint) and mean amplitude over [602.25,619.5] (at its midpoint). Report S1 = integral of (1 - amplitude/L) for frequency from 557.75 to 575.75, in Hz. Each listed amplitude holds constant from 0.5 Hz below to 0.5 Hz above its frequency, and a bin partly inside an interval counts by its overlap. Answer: 3.4 Hz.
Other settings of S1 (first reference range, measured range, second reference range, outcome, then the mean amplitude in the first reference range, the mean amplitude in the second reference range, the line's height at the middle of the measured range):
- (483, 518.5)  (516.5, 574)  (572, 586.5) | 3.89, 52.7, 56.8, 55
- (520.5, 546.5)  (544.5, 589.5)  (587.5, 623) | 3.91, 50.1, 68.5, 58.7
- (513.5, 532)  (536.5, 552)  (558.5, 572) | 1.12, 54.7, 52.1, 53.4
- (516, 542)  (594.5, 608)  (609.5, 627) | 2.80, 50.9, 83.1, 77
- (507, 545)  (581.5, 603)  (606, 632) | 4.61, 52.1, 82.4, 73.7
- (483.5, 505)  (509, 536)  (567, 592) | -0.42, 50.9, 56.4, 52.7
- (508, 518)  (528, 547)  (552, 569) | 1.91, 56.5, 50.9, 53.6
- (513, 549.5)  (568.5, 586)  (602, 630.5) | 2.74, 51.6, 79.4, 66.6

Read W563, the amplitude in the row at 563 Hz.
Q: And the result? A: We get 49.3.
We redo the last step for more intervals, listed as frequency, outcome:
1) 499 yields 48.8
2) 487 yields 49.7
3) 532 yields 46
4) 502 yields 46.4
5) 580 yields 54.2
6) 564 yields 50.3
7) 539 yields 48.3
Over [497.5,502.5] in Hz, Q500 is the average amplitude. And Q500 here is 48.3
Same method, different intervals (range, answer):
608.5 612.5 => 74.9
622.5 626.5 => 87.8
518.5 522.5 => 54.8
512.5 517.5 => 56.2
